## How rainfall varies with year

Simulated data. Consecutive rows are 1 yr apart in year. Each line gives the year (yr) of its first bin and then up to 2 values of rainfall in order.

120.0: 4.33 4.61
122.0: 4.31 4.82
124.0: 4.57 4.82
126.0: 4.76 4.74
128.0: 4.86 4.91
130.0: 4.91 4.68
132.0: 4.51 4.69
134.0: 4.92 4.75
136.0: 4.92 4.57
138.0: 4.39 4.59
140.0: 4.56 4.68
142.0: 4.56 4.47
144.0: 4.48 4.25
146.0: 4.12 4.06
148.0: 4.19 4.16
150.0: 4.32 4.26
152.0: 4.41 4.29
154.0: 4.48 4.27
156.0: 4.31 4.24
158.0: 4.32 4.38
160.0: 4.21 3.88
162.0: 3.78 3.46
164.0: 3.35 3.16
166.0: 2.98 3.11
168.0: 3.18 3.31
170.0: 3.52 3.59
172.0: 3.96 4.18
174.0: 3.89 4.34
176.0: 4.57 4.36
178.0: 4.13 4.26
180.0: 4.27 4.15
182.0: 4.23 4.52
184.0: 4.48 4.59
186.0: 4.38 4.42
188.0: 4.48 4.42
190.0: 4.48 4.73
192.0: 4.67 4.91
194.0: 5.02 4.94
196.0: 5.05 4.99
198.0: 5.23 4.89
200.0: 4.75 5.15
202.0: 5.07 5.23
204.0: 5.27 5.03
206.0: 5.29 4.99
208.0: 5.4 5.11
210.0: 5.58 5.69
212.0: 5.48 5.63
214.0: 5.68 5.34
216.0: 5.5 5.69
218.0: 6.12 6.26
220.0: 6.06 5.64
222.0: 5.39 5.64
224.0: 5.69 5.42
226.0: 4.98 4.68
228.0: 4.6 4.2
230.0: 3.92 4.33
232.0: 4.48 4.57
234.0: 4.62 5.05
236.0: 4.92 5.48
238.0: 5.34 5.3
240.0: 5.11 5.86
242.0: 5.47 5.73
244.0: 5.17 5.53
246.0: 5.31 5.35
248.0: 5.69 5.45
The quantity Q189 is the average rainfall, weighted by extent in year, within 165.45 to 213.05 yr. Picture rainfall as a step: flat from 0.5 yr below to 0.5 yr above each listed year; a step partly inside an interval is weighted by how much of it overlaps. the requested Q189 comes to 4.57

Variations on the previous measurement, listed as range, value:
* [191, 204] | 4.99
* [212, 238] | 5.2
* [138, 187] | 4.12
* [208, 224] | 5.65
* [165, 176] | 3.63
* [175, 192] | 4.41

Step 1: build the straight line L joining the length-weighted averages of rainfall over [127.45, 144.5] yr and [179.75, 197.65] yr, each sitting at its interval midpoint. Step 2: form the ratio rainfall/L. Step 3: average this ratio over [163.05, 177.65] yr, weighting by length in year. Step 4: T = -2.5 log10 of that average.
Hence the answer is 0.25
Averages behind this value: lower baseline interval 4.67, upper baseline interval 4.61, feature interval 3.68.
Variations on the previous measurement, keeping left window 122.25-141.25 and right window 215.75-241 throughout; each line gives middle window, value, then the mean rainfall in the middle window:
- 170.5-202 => 0.103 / 4.53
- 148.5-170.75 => 0.241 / 3.88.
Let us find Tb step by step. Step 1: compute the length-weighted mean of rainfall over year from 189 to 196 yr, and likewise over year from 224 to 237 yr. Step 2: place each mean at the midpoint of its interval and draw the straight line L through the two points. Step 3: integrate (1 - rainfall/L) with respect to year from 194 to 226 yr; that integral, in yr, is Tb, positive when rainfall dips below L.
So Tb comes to -4.23 yr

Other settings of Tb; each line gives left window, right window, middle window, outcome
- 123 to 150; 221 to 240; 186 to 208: -0.40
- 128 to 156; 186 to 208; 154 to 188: 5.10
